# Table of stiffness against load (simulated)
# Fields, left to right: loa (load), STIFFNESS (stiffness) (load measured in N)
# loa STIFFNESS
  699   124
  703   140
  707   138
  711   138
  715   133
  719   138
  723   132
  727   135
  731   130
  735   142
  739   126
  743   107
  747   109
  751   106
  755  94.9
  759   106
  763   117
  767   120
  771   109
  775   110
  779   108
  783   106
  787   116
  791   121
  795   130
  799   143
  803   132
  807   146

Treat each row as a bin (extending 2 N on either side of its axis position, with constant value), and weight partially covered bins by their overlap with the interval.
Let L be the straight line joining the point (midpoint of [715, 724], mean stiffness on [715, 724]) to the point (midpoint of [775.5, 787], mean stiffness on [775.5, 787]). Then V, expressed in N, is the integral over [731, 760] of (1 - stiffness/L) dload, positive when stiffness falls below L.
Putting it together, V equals 2.3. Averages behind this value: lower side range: 135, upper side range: 109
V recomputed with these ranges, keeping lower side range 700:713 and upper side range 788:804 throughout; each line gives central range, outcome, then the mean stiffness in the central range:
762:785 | 3.6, 111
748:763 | 3.3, 105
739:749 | 1.7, 112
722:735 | 0.2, 134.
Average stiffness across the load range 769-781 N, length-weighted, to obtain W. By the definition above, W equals 109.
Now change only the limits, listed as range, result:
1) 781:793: 114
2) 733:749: 121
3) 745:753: 108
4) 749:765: 106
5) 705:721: 137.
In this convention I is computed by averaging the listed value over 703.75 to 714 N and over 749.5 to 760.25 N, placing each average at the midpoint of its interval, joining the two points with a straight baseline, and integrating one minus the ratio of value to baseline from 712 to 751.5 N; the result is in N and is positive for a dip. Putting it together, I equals -2.3 N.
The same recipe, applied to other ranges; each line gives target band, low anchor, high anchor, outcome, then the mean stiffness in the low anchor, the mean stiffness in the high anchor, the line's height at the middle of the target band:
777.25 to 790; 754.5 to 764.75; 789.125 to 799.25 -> 1.2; 107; 129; 123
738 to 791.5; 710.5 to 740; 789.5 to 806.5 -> 9.2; 134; 133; 134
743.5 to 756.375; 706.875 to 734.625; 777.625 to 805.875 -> 2.6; 135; 123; 130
